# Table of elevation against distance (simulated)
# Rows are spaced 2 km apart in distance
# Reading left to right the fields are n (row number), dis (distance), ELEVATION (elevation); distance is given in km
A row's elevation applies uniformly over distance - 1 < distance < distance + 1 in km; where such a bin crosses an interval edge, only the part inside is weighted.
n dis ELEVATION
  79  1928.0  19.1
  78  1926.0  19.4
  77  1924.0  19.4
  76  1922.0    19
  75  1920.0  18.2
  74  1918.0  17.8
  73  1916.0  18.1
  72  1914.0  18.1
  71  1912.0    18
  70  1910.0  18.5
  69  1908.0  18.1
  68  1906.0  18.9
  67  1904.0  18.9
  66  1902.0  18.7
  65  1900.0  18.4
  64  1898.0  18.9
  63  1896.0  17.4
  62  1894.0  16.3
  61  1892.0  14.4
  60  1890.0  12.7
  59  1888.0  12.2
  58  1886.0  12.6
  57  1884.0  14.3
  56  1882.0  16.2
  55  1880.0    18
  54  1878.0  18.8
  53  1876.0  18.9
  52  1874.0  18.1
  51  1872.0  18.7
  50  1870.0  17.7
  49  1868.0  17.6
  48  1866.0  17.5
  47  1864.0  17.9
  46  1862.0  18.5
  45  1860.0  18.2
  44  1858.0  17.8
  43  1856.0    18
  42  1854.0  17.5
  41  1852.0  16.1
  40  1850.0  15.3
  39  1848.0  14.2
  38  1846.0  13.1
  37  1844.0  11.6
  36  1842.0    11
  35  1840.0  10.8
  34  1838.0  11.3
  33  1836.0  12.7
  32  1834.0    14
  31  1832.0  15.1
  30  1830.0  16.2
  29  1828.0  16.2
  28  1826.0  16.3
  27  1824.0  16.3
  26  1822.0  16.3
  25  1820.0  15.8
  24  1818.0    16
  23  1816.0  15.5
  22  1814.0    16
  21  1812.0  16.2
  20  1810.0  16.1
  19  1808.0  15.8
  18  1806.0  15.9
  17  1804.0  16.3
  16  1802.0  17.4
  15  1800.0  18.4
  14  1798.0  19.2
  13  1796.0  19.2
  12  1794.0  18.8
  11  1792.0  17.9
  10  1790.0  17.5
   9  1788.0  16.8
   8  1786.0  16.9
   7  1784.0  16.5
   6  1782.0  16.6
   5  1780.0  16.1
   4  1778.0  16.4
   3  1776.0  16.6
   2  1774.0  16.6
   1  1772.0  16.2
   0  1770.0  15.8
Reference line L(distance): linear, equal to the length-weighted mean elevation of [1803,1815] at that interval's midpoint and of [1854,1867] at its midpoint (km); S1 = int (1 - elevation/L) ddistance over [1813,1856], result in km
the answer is 5.70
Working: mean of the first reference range 16.1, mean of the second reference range 17.9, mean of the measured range 14.7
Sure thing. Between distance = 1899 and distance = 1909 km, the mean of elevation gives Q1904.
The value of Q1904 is 18.6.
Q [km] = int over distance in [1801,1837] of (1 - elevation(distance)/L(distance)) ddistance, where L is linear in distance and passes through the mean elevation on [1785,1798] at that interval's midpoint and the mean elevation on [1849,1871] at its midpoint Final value 4.0 km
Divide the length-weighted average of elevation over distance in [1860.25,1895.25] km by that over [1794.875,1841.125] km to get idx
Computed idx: 1.05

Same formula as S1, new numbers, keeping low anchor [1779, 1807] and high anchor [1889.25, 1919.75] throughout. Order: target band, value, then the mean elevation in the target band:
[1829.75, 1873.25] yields 5.0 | 15.5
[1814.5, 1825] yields 0.9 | 16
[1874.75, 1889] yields 1.3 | 15.9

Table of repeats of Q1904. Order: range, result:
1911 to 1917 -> 18.1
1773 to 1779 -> 16.5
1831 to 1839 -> 13.3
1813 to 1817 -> 15.8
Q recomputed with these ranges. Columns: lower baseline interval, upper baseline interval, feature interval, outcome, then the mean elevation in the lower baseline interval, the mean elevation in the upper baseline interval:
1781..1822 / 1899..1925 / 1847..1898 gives 3.6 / 16.9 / 18.5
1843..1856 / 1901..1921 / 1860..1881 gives -2.8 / 14.9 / 18.3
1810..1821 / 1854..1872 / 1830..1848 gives 4.4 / 15.9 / 17.9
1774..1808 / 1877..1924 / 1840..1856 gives 2.8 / 17.2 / 17.1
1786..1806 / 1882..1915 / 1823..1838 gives 2.1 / 17.8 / 16.6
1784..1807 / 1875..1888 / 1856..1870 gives -1.2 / 17.6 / 16.1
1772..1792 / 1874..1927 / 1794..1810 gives -0.6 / 16.7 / 17.3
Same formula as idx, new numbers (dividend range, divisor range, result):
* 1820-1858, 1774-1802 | 0.84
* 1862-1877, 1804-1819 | 1.13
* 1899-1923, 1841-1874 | 1.12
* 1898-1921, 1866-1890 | 1.11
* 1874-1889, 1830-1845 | 1.27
